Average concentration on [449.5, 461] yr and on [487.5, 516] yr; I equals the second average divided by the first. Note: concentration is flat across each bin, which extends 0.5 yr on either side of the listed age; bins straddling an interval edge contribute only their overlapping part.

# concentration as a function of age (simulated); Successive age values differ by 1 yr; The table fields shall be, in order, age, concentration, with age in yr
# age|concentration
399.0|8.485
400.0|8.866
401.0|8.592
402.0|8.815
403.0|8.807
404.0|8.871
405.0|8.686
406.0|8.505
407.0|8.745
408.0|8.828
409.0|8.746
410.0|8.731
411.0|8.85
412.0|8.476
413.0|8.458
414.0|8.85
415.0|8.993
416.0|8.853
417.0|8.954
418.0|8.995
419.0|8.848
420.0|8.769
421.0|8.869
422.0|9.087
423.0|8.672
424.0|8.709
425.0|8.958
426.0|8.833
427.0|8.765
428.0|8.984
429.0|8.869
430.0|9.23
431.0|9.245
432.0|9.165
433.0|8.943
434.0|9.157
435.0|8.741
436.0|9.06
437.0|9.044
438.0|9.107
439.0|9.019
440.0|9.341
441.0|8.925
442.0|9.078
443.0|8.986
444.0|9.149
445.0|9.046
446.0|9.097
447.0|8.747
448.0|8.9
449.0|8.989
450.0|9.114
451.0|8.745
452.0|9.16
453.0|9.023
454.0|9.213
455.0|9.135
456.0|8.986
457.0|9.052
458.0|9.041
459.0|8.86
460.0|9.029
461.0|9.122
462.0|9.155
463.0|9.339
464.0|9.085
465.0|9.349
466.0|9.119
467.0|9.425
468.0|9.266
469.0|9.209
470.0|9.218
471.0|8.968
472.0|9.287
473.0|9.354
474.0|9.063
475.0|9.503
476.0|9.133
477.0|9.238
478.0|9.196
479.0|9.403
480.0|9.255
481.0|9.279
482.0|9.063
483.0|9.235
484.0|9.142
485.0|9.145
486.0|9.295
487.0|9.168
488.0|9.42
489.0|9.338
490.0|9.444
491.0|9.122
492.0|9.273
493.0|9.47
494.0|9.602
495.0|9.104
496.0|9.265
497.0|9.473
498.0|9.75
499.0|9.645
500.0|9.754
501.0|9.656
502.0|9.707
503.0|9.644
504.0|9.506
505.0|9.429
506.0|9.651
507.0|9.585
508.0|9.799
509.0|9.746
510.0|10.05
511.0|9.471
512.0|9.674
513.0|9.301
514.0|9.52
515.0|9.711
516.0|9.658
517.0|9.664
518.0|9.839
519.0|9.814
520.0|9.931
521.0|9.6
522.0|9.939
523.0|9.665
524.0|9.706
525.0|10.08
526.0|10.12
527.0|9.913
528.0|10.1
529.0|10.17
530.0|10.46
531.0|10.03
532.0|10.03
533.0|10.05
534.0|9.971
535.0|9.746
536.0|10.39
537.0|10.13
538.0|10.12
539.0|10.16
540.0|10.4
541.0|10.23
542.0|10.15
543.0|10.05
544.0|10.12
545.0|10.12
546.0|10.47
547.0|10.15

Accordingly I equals 1.1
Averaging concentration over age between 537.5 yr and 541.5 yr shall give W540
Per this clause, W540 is 10.2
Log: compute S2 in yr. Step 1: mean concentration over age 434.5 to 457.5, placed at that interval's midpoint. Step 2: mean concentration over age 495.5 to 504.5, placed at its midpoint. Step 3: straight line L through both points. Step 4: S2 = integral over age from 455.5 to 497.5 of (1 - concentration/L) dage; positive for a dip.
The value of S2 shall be 0.6 yr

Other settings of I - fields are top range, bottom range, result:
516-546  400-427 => 1.14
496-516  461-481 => 1.04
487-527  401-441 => 1.08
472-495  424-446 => 1.03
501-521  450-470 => 1.06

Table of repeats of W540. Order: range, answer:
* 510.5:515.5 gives 9.54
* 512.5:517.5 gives 9.57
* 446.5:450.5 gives 8.94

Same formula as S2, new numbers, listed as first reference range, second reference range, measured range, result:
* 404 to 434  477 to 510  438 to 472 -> 0.16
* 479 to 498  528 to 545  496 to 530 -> -0.05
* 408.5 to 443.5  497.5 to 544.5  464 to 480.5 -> 0.24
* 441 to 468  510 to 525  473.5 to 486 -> 0.14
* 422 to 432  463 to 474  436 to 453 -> 0.06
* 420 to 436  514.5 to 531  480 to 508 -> 0.57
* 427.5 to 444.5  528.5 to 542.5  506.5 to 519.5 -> 0.29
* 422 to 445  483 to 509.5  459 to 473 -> 0.07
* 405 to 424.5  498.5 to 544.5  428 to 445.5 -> -0.11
